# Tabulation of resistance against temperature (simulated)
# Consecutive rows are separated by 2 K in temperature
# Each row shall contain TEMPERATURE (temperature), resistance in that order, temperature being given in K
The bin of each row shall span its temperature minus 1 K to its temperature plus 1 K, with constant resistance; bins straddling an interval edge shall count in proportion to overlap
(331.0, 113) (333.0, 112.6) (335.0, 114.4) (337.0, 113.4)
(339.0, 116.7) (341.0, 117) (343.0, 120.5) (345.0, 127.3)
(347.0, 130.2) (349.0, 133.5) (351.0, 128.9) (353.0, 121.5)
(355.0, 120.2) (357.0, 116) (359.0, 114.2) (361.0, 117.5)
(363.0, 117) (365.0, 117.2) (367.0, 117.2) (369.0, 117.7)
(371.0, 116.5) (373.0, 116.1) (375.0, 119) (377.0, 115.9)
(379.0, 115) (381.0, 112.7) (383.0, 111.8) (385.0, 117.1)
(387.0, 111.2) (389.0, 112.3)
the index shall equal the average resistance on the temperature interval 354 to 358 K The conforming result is 118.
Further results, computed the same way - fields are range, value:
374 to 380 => 117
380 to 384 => 112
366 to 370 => 117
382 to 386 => 114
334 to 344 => 116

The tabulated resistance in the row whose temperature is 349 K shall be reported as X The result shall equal 133.5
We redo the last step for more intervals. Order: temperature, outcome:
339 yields 116.7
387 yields 111.2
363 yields 117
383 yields 111.8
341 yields 117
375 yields 119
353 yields 121.5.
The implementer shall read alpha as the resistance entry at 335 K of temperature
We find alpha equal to 114.4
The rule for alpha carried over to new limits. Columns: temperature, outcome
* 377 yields 115.9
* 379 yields 115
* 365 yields 117.2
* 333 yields 112.6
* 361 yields 117.5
